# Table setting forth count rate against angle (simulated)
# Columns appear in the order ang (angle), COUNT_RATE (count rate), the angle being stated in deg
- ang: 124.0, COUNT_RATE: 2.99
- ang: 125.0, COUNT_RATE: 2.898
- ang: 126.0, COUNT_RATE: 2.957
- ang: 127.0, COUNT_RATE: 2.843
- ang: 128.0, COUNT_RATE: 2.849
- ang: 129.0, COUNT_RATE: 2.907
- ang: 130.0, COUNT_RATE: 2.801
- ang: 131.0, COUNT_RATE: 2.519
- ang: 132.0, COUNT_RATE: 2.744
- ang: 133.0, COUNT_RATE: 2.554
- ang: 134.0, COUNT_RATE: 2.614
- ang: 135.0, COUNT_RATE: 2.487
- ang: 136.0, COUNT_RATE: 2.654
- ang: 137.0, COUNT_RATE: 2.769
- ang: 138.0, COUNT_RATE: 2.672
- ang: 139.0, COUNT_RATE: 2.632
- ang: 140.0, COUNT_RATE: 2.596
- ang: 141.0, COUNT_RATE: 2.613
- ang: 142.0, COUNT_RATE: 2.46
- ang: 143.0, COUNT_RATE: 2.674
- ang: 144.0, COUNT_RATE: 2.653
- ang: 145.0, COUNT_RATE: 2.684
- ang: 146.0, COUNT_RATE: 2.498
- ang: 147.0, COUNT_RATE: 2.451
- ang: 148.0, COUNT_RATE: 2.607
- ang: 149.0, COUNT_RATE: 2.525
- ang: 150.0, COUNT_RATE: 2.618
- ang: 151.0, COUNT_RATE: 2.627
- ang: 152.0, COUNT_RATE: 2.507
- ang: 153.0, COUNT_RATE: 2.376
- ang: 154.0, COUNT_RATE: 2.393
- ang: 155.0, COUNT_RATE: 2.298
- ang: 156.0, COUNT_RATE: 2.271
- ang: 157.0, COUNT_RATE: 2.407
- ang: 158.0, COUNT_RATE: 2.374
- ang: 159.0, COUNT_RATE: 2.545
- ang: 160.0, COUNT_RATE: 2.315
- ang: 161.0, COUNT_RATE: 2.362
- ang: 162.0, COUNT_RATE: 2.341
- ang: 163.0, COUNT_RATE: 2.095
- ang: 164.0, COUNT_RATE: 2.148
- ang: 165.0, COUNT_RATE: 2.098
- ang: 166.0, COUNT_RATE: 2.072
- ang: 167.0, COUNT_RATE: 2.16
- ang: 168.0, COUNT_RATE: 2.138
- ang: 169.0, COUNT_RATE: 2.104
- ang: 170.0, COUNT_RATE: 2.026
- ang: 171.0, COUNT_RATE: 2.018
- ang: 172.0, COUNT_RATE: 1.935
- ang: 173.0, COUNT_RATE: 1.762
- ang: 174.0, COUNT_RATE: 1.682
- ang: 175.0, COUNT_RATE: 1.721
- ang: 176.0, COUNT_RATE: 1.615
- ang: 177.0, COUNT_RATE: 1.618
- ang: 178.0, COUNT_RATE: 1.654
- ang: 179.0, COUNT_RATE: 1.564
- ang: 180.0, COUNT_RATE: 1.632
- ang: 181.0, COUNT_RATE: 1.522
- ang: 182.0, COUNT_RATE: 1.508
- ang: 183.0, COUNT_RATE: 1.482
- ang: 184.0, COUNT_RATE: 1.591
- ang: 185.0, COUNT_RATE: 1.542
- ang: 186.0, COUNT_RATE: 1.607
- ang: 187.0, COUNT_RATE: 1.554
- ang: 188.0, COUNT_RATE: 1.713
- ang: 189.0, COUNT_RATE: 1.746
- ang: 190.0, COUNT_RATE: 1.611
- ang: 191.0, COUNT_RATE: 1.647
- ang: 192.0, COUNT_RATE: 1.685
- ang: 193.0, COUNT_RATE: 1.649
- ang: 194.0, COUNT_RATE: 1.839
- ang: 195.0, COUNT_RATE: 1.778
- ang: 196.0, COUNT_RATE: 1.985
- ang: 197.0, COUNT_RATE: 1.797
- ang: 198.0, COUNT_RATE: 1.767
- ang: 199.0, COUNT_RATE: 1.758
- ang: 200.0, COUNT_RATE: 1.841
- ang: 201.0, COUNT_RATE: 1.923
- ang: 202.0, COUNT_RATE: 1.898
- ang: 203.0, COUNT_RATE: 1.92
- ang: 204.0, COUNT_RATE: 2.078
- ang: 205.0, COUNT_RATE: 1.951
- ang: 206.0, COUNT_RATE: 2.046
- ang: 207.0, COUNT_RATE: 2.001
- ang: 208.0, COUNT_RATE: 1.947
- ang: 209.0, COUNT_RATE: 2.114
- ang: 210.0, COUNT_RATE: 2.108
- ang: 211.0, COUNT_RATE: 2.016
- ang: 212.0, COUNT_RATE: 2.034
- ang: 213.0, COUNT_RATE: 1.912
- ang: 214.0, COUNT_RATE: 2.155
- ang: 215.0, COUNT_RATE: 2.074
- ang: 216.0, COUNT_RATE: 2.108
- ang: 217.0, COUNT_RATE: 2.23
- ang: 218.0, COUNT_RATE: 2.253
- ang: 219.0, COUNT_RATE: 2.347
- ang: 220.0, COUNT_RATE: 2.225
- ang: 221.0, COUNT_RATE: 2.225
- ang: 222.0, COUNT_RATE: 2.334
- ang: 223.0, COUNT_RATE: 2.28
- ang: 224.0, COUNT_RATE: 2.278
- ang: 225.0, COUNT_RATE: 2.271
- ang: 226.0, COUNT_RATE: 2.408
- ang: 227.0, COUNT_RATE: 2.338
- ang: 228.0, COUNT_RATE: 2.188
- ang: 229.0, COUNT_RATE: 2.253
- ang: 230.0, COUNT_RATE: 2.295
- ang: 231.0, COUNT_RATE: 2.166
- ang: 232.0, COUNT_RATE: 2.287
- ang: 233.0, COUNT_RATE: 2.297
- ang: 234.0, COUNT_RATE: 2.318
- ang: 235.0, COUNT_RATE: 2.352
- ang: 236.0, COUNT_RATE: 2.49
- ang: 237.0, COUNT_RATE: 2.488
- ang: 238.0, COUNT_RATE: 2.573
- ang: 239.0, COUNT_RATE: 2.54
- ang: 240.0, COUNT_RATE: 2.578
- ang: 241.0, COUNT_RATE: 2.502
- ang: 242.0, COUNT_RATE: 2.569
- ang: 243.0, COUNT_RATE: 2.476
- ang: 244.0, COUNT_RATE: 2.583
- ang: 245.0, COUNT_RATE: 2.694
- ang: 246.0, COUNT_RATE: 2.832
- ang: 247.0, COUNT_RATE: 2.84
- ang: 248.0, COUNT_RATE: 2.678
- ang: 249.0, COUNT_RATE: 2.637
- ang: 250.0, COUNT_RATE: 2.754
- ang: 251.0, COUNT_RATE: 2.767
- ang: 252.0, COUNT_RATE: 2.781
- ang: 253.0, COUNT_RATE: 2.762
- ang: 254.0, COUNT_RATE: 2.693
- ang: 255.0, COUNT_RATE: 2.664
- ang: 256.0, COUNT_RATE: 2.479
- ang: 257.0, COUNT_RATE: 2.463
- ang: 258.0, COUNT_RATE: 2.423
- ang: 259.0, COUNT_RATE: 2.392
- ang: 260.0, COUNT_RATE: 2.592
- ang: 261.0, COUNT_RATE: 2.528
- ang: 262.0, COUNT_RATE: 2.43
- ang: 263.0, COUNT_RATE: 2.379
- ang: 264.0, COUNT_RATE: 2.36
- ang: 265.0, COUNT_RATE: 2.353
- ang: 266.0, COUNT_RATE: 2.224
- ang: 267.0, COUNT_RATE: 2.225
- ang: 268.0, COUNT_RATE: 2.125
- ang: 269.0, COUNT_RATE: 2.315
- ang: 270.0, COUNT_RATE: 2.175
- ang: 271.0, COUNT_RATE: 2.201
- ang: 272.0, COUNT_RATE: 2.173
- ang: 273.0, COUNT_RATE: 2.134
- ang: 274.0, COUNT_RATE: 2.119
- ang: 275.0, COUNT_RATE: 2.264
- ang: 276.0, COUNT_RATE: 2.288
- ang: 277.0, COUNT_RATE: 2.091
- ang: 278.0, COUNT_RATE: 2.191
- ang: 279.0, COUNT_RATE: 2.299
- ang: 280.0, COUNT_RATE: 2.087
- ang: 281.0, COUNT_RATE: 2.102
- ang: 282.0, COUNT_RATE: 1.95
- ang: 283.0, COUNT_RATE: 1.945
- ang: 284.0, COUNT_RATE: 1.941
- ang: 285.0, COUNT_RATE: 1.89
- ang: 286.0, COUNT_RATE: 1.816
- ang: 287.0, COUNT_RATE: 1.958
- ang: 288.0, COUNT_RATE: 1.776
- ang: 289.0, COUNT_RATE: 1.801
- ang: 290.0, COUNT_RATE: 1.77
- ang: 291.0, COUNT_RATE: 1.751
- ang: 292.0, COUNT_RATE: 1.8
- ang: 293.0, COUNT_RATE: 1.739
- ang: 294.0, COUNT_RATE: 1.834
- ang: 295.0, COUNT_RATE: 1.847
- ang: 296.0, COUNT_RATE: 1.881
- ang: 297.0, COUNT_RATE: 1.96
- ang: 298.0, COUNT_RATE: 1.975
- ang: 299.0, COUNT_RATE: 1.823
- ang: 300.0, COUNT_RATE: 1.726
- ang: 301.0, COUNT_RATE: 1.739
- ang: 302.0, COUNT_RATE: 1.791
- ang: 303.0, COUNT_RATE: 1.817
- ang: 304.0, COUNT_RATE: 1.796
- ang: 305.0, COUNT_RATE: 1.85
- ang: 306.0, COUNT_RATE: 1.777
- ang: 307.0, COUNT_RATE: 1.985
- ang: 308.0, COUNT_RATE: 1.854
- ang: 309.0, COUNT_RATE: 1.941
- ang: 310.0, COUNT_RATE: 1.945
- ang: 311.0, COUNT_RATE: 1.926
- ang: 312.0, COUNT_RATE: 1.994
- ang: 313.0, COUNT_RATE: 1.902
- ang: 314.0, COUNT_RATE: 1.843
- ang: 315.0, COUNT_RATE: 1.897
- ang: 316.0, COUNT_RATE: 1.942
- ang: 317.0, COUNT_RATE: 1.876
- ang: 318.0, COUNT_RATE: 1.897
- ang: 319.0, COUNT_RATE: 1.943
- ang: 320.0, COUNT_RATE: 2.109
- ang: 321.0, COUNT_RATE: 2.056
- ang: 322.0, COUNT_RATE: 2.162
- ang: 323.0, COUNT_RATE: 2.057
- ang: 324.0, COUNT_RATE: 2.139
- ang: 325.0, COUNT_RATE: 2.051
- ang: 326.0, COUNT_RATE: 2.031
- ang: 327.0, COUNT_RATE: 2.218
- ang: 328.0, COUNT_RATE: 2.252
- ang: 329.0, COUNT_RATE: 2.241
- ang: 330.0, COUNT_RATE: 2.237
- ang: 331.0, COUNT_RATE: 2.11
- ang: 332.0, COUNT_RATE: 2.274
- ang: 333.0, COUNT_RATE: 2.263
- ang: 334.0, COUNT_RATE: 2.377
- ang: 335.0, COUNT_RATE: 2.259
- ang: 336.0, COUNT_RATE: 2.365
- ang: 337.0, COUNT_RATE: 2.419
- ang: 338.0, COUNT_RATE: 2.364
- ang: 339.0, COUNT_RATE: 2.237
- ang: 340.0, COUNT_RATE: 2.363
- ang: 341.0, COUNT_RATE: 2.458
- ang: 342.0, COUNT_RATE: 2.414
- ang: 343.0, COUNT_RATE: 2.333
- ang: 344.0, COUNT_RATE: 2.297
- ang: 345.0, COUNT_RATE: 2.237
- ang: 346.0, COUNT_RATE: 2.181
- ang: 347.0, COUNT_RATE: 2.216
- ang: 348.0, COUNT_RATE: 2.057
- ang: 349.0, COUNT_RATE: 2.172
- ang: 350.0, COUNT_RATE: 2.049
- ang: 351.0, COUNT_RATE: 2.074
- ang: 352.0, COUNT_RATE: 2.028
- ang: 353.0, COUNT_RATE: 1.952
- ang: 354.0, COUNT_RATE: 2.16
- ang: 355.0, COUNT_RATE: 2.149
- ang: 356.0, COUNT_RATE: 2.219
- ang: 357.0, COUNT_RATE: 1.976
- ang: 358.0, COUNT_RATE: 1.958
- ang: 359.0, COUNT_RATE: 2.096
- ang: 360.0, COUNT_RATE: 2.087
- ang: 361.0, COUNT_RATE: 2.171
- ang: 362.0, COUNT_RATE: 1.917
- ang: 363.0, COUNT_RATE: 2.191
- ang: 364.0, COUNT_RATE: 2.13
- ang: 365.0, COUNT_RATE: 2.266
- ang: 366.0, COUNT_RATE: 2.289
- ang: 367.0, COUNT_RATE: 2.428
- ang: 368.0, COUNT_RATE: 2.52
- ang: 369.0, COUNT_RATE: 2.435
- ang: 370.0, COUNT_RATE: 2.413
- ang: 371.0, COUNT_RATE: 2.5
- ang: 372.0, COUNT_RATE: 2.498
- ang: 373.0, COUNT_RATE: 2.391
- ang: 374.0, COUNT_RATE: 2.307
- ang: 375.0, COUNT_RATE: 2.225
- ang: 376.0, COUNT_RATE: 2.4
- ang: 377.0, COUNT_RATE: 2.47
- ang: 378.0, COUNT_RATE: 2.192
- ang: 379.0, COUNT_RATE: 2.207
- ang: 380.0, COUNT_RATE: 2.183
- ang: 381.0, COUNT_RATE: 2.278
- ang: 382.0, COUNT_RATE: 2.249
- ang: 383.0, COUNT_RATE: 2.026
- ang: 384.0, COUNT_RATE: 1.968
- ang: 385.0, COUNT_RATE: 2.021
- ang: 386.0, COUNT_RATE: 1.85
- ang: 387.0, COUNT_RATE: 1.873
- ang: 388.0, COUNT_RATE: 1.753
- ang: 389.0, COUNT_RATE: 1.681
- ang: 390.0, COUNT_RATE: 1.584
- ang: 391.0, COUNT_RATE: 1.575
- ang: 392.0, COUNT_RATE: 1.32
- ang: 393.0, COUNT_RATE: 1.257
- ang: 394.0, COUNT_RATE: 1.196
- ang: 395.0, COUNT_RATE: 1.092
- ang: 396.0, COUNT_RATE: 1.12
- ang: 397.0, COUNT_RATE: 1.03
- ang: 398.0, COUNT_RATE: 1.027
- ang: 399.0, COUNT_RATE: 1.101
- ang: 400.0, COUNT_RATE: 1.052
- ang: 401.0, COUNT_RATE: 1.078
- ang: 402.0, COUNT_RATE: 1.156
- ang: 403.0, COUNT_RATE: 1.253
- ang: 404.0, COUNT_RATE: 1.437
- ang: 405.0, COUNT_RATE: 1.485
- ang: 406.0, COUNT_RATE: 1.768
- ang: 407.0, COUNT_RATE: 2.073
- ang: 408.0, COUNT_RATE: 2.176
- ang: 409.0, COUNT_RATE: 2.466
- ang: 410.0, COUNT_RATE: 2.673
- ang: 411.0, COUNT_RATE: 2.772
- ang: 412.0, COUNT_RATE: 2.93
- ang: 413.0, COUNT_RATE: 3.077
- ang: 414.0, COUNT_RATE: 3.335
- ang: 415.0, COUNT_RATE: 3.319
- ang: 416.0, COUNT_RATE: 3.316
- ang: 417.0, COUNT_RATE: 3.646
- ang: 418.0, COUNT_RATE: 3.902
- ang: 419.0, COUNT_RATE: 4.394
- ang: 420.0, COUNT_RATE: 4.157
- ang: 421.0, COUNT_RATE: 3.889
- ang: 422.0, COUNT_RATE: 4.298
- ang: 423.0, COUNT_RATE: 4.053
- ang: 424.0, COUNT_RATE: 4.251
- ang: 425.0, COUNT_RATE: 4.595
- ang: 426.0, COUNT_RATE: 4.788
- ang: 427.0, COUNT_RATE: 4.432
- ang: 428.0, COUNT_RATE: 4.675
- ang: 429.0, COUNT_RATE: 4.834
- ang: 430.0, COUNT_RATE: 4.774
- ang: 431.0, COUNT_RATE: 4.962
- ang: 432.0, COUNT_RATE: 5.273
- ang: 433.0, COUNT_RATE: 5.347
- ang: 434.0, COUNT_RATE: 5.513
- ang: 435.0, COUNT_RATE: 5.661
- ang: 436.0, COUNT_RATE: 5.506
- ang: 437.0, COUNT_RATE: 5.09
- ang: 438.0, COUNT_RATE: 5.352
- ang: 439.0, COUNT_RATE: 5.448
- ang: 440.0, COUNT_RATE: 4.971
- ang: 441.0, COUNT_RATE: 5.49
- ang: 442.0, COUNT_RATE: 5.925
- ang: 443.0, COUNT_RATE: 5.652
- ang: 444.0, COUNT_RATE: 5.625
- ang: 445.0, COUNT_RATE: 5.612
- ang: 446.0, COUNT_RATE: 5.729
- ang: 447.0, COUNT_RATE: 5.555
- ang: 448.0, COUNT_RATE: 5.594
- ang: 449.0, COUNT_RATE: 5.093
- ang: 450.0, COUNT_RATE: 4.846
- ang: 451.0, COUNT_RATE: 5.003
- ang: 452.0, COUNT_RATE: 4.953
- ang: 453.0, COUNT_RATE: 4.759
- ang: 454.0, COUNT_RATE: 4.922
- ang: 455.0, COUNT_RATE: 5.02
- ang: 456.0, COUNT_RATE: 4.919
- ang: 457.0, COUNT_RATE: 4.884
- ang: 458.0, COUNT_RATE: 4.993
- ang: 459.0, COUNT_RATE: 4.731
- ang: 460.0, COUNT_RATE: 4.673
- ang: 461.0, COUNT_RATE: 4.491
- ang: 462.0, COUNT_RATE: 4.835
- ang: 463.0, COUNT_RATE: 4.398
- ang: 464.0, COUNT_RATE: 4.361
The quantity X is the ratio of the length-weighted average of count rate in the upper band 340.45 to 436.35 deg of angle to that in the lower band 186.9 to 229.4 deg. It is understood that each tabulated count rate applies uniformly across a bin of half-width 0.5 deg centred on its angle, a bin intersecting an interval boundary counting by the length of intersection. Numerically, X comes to 1.3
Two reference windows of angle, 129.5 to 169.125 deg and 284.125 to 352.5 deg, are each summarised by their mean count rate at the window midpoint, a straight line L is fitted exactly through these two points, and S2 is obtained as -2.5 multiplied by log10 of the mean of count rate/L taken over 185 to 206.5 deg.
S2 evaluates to 0.29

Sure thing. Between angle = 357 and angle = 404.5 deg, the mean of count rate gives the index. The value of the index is 1.88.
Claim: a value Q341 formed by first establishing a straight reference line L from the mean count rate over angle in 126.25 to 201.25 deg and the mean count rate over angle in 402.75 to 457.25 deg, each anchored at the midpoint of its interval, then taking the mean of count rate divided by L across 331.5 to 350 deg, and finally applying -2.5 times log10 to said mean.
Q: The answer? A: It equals 0.49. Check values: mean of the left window 2.16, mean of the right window 4.33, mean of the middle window 2.29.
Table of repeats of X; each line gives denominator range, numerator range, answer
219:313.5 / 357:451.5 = 1.41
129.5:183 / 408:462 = 2.04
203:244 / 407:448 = 1.98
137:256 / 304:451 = 1.25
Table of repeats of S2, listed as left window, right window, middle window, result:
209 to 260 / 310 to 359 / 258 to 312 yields 0.12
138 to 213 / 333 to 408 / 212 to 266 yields -0.19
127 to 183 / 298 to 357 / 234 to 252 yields -0.19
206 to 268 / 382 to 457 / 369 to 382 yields 0.36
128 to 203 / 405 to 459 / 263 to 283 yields 0.37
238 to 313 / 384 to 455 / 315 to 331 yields 0.26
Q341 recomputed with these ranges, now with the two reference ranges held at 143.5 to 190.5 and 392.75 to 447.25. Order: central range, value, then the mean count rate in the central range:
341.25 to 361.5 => 0.43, 2.15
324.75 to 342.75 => 0.33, 2.28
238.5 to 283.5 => 0.09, 2.41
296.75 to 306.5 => 0.50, 1.82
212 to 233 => 0.08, 2.23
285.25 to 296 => 0.48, 1.81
